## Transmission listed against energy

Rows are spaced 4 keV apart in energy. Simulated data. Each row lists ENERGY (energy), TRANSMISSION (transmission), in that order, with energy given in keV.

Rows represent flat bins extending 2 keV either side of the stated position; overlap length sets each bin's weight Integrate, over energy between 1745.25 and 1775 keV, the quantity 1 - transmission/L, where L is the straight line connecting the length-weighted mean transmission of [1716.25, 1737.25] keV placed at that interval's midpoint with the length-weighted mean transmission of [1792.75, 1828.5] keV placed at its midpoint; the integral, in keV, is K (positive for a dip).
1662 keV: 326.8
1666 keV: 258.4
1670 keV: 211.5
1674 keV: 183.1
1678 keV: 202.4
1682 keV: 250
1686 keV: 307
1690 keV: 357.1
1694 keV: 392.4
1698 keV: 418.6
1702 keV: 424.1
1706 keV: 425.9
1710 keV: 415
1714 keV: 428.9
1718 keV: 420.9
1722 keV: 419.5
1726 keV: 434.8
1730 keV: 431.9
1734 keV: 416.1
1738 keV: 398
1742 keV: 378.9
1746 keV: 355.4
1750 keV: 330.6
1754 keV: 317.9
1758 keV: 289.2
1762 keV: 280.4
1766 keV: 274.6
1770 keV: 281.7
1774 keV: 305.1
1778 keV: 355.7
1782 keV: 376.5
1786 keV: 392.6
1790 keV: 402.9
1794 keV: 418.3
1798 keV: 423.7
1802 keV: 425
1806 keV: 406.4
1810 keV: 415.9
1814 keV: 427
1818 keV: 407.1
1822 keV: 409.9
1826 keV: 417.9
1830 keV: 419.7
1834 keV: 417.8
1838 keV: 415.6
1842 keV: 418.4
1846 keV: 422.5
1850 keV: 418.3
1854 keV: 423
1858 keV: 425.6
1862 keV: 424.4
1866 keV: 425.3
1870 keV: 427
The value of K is 8.4 keV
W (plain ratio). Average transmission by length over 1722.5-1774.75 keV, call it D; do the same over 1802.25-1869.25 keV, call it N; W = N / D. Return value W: 1.20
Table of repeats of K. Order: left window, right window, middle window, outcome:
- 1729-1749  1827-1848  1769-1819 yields 2.2 keV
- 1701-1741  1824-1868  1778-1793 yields 1.2 keV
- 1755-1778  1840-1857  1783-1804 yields -4.7 keV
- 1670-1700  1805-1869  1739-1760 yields 0.6 keV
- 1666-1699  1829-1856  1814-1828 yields -0.4 keV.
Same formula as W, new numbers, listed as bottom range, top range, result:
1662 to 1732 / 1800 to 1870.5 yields 1.19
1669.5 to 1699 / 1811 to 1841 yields 1.44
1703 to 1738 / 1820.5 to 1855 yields 0.99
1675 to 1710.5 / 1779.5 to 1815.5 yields 1.18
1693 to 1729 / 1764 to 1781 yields 0.73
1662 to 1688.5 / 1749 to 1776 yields 1.21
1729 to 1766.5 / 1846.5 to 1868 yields 1.22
